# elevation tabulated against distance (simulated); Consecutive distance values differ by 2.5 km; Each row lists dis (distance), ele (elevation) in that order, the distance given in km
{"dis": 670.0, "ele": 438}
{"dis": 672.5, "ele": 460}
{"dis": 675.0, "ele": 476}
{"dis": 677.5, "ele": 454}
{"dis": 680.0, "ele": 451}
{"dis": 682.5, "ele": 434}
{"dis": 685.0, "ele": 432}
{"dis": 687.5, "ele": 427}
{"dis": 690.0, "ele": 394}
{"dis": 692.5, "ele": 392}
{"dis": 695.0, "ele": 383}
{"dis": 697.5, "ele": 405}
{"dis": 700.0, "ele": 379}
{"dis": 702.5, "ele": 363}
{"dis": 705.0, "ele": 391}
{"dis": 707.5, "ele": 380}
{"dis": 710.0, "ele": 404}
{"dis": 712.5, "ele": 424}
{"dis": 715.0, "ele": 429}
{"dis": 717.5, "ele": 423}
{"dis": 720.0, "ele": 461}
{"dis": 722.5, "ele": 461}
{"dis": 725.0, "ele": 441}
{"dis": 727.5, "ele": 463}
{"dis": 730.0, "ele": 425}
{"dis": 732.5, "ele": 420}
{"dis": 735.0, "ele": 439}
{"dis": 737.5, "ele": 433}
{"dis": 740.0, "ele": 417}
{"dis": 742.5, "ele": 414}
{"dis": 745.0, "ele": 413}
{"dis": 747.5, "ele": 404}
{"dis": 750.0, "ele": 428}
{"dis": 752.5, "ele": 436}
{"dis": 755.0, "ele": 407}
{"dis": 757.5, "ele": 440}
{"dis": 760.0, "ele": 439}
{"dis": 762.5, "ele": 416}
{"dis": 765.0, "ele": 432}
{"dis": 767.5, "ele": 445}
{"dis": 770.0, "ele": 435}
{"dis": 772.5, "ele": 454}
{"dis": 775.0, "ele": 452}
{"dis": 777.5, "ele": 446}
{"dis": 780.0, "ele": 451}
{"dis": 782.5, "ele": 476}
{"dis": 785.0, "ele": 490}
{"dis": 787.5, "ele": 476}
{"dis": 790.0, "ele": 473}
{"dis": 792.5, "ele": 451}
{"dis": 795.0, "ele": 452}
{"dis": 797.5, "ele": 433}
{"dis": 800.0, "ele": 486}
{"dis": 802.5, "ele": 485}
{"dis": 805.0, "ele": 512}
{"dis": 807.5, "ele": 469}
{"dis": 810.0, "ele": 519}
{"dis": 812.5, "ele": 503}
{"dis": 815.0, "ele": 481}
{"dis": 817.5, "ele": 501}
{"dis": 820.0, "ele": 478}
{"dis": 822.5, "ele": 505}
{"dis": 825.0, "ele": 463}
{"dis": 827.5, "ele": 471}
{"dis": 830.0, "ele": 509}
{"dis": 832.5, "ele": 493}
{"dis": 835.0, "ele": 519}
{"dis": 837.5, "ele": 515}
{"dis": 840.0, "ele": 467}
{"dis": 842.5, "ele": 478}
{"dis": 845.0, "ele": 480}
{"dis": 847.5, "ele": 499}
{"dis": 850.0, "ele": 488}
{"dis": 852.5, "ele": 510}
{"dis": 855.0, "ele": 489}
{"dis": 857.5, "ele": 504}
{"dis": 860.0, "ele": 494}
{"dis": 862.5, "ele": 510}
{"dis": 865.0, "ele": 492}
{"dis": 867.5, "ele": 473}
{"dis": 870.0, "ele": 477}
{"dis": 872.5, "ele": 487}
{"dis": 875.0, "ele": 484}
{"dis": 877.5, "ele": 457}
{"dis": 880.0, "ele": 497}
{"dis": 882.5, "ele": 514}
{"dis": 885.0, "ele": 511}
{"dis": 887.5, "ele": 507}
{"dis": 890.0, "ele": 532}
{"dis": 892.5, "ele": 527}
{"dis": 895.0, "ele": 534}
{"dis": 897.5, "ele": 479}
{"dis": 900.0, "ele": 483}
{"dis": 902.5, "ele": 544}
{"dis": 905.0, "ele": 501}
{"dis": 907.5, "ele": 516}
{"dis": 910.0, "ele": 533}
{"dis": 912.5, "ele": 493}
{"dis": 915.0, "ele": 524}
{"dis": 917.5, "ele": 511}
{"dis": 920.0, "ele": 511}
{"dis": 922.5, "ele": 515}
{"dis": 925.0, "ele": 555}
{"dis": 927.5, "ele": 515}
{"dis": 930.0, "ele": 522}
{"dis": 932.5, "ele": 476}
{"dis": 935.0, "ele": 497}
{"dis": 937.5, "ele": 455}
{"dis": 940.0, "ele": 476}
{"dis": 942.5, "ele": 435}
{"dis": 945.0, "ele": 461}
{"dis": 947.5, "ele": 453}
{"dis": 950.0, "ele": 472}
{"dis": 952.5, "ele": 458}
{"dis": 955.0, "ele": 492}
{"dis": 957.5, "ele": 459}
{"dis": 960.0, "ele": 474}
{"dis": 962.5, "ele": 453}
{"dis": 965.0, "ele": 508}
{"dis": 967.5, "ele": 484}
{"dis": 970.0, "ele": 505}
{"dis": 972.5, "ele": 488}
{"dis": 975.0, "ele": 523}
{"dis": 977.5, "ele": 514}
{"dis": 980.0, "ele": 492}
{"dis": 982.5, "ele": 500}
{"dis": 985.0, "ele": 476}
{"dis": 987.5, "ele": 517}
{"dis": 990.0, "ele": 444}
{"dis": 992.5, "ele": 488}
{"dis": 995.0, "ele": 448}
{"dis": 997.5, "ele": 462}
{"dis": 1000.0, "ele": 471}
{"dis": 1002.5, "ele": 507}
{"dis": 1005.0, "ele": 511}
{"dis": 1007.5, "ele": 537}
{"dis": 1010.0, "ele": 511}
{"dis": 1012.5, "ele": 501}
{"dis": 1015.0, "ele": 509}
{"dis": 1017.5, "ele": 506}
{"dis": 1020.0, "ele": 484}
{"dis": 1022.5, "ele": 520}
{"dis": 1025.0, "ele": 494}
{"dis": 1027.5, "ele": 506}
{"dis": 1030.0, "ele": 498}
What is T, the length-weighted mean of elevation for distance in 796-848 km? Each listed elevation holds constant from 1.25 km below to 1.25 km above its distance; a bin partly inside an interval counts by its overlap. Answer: 489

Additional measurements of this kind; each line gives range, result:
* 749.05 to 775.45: 434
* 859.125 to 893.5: 497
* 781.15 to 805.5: 472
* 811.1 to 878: 490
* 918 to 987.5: 489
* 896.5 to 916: 509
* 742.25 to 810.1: 451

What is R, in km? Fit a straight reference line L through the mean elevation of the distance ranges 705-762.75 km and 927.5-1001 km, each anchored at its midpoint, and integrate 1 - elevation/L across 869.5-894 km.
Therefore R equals -2.1 km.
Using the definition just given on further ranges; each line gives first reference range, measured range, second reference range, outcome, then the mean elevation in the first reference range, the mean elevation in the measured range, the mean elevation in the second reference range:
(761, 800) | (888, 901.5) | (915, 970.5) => -0.99 km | 453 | 511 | 486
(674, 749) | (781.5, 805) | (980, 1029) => -1.59 km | 421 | 471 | 494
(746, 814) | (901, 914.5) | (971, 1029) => -1.07 km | 456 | 517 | 496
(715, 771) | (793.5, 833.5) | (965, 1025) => -3.14 km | 431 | 485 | 496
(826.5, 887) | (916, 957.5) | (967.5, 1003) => 0.21 km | 493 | 487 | 488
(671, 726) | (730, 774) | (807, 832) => 2.34 km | 421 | 428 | 491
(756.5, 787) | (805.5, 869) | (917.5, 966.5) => -4.15 km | 449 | 493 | 484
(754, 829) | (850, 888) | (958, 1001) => -1.62 km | 465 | 493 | 485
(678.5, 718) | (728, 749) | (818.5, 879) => 0.32 km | 407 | 422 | 489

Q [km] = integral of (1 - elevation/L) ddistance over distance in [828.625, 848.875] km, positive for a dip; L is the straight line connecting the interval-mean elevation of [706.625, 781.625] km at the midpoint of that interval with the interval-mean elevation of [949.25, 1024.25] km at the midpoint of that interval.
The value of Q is -1.79 km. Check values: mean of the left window 432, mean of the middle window 495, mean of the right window 491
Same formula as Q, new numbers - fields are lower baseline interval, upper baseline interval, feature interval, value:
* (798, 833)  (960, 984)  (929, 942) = 0.32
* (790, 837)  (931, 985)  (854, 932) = -3.83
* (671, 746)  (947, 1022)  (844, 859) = -1.25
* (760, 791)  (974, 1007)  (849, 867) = -1.16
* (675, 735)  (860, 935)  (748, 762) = 0.47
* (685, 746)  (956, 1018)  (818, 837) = -1.92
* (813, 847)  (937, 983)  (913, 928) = -1.19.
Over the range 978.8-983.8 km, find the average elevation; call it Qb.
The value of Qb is 496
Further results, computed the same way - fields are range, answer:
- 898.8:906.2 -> 510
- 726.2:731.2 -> 444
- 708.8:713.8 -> 414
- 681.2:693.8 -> 416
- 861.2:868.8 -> 492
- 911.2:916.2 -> 509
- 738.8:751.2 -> 415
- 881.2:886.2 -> 512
